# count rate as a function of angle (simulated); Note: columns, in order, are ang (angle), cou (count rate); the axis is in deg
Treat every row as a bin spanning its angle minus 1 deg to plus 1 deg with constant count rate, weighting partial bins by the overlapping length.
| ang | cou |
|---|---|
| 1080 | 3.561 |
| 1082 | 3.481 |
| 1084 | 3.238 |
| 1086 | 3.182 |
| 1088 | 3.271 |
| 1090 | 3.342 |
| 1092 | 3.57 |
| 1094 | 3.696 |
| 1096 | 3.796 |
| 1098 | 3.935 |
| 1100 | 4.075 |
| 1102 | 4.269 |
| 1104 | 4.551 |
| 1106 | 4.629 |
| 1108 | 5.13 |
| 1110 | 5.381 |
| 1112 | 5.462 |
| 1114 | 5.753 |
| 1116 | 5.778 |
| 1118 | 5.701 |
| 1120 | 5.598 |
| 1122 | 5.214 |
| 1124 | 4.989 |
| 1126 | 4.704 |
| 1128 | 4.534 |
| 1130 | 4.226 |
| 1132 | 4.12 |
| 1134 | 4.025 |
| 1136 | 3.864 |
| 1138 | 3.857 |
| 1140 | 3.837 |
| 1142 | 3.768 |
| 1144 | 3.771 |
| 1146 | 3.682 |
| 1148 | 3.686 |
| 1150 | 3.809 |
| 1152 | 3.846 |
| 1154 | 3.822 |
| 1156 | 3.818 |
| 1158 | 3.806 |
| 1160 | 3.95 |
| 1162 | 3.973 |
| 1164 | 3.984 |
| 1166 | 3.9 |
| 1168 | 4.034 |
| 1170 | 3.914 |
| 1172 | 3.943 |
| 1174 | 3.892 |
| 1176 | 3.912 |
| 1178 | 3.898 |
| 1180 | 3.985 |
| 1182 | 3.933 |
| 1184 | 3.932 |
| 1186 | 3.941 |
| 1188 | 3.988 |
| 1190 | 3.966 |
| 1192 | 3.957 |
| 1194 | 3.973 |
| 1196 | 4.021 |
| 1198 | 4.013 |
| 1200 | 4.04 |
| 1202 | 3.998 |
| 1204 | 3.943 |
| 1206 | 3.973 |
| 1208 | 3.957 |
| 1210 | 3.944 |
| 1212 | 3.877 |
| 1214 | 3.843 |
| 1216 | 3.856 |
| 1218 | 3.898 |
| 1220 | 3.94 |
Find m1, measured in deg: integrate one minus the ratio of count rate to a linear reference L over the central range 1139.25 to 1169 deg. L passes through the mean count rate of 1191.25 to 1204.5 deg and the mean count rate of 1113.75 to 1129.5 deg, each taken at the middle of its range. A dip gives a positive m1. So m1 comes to 5.4 deg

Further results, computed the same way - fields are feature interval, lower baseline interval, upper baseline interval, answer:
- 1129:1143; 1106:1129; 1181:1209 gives 2.83 deg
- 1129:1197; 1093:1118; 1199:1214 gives 5.95 deg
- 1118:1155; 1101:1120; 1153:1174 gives 2.92 deg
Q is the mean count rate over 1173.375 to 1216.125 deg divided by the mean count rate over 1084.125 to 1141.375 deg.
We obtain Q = 0.89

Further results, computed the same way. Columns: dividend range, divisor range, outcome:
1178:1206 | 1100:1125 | 0.77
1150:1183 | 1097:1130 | 0.79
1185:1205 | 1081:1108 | 1.04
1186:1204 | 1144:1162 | 1.05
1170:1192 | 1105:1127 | 0.74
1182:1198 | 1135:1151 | 1.05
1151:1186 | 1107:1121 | 0.71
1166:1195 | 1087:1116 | 0.90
